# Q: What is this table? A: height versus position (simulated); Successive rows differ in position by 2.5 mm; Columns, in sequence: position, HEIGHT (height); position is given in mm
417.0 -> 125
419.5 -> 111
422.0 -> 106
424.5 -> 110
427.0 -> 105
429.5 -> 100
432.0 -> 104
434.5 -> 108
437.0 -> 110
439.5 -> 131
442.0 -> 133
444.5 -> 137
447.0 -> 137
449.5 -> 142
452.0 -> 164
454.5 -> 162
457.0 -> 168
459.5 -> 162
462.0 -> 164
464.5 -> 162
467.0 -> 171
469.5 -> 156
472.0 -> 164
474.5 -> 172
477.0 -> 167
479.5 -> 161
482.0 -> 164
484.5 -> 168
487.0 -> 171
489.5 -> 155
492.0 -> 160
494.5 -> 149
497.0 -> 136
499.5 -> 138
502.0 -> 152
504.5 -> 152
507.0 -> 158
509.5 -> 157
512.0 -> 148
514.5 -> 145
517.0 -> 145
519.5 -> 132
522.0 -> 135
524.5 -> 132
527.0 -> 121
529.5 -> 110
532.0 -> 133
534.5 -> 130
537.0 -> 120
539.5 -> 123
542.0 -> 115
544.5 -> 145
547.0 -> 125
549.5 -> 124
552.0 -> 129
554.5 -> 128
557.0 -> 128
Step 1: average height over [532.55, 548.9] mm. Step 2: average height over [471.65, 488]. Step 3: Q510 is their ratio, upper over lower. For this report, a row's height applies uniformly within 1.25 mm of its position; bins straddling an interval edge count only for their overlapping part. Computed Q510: 0.8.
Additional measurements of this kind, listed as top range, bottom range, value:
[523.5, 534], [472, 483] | 0.75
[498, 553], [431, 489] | 0.89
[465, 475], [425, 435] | 1.58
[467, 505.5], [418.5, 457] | 1.26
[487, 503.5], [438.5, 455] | 1.05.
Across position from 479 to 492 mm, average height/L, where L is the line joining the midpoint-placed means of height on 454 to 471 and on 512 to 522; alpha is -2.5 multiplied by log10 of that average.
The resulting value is -0.07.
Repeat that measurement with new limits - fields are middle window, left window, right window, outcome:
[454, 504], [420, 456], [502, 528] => -0.189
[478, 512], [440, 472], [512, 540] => -0.103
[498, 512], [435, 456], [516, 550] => -0.151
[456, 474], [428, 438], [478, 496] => -0.188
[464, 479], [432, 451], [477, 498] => -0.122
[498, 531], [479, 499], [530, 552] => 0.015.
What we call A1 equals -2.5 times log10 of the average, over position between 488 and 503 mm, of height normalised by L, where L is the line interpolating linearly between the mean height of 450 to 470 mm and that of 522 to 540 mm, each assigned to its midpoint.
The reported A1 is -0.03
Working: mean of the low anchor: 163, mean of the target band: 149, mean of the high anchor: 125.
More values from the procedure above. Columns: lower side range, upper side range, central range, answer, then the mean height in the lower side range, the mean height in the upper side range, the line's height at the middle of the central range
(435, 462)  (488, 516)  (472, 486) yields -0.13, 144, 150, 148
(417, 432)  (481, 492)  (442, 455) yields -0.13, 108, 164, 130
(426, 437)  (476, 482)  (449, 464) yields -0.19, 105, 164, 136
